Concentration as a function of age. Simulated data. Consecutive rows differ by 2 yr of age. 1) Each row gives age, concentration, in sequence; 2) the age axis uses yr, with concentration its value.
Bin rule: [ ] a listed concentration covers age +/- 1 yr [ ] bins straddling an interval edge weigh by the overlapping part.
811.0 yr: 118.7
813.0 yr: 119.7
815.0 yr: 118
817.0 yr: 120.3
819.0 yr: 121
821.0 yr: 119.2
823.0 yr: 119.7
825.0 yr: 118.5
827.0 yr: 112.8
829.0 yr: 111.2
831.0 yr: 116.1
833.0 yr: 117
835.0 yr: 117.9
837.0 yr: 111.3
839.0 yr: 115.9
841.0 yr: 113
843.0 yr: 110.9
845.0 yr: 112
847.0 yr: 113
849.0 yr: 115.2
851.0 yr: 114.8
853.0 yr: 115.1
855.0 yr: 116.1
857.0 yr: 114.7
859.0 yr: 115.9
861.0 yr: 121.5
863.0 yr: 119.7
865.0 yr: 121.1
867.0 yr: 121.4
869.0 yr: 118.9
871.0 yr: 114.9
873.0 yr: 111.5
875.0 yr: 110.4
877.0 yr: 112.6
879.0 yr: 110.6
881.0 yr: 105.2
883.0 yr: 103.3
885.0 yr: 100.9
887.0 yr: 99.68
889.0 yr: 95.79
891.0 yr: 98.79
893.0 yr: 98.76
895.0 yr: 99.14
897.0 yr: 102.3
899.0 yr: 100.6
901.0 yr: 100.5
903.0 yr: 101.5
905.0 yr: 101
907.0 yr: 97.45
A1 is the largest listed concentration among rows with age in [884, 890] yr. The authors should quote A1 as 100.9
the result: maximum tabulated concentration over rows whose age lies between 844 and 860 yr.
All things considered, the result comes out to 116.1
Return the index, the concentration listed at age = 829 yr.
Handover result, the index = 111.2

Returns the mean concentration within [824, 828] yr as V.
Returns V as 116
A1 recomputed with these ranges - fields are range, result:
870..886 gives 114.9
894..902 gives 102.3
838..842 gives 115.9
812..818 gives 120.3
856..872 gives 121.5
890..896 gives 99.14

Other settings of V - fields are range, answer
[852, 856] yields 116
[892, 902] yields 100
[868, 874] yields 115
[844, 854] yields 114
